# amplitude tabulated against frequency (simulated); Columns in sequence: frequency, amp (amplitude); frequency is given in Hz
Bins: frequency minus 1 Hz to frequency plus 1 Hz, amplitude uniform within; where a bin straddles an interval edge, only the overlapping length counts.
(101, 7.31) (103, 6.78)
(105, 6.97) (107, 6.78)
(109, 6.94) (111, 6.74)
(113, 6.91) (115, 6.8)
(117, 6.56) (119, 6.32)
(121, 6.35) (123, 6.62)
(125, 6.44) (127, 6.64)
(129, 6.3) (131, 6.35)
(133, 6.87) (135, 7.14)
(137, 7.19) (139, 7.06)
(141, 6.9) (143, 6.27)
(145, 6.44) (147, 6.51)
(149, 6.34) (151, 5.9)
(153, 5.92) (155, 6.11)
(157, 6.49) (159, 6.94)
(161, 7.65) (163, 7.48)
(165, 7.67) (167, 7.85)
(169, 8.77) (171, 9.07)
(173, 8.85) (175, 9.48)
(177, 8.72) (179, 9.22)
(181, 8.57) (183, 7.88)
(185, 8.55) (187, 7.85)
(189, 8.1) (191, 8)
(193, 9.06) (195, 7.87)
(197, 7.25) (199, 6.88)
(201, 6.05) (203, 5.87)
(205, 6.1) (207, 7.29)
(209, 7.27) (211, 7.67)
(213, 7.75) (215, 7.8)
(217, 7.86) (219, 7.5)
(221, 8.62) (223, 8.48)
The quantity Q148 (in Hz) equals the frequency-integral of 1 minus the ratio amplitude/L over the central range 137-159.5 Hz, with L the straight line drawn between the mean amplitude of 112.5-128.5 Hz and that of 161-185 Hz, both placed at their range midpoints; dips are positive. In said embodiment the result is 3.2 Hz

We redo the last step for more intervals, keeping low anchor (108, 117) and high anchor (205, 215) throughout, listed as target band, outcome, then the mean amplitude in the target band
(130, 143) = 0.2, 6.87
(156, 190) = -4.8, 8.18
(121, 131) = 0.6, 6.47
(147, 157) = 1.3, 6.15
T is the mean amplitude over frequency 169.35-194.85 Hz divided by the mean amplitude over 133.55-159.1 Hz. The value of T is 1.31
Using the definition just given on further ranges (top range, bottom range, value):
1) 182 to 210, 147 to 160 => 1.18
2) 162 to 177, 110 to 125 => 1.28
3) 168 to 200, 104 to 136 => 1.26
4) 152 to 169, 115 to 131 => 1.10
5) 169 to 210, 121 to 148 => 1.19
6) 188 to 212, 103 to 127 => 1.09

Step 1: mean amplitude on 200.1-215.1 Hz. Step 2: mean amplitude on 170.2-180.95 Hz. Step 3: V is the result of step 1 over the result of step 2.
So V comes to 0.8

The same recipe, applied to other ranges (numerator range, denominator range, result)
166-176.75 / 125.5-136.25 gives 1.32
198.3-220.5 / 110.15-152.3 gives 1.08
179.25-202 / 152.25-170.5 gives 1.08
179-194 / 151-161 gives 1.30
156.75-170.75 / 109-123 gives 1.16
